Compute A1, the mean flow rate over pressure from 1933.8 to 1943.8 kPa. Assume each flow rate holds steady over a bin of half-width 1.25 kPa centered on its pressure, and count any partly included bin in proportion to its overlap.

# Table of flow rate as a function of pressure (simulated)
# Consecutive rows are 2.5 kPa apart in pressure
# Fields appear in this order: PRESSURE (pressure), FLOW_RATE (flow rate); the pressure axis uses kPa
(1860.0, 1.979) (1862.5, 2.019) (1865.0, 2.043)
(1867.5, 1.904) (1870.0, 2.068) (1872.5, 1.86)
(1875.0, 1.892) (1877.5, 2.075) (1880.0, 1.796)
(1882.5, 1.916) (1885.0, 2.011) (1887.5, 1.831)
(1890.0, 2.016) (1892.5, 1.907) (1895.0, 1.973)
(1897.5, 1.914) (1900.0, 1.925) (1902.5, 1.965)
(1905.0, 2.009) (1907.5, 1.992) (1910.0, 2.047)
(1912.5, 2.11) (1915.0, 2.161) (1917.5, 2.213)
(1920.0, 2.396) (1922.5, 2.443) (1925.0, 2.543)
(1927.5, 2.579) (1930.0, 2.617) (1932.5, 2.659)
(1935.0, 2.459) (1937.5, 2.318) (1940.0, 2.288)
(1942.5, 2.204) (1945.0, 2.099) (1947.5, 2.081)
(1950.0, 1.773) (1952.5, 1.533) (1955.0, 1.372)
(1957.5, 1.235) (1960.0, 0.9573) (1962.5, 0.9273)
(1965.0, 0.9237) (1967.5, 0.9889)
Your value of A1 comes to 2.32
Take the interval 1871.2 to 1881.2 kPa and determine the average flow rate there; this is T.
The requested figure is 1.91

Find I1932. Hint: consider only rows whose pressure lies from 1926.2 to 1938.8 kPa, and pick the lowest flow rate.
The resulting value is 2.318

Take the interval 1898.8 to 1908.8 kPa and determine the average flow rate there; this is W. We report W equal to 1.97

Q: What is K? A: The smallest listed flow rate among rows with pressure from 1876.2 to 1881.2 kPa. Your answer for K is 1.796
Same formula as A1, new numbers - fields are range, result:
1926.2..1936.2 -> 2.58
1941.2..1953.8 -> 1.94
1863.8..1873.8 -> 1.97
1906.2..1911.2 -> 2.02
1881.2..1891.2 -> 1.94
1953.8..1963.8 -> 1.12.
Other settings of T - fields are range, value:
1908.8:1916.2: 2.11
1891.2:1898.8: 1.93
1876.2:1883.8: 1.93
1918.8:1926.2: 2.46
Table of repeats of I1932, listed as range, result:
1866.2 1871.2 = 1.904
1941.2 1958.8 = 1.235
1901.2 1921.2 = 1.965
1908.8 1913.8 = 2.047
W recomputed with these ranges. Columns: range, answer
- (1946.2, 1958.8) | 1.6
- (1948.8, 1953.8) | 1.65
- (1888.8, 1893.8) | 1.96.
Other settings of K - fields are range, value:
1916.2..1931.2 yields 2.213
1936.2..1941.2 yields 2.288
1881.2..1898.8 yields 1.831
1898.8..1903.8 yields 1.925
